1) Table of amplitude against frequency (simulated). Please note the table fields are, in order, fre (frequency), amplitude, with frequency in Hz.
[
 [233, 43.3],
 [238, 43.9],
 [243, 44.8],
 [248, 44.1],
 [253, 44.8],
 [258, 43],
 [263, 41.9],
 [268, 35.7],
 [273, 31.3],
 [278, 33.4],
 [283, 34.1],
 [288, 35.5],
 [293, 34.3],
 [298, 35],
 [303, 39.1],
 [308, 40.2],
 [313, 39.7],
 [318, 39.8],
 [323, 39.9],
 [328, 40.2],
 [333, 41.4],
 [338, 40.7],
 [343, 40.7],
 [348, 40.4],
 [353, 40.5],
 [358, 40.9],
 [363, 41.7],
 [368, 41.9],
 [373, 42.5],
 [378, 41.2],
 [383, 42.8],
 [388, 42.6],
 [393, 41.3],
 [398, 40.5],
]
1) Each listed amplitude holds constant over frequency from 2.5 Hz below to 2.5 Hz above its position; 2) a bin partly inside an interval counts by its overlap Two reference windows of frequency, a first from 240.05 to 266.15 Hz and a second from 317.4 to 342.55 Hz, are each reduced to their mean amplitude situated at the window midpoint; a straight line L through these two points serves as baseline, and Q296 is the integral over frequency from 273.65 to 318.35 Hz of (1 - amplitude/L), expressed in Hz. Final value 5.7 Hz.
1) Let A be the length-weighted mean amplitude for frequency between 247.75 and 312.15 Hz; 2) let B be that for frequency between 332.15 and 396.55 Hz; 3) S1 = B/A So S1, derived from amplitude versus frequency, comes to 1.10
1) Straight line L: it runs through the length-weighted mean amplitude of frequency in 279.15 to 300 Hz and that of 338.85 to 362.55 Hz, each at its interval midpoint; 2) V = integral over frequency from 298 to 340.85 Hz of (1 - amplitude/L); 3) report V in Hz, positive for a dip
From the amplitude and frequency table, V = -2.55 Hz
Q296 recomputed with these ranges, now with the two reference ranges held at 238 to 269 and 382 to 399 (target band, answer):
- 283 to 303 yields 3.4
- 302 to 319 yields 1.1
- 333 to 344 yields 0.4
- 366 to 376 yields 0.0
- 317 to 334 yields 0.8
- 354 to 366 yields 0.2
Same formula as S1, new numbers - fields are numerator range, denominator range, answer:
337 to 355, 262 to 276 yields 1.14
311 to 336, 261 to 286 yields 1.14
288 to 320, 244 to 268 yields 0.88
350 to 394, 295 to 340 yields 1.06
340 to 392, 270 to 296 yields 1.23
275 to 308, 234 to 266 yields 0.82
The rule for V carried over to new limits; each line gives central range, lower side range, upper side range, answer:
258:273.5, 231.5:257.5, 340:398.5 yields 2.0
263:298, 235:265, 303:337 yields 6.2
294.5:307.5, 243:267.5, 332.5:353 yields 1.4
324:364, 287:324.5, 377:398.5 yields -1.0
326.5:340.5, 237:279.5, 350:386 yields 0.1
